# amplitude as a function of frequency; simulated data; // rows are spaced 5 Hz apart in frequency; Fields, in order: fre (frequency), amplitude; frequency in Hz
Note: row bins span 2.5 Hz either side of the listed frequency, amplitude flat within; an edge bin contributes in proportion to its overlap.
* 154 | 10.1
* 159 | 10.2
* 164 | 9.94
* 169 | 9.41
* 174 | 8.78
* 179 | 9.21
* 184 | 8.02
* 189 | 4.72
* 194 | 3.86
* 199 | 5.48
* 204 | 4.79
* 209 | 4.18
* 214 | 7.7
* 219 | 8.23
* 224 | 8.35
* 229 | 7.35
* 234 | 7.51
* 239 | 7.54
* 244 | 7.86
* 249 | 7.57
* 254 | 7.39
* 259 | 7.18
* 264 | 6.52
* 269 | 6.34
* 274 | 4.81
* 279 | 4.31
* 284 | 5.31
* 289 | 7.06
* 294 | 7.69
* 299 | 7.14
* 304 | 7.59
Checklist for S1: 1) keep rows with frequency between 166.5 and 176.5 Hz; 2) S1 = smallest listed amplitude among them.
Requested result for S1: 8.78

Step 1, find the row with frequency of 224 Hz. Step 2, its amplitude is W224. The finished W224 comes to 8.35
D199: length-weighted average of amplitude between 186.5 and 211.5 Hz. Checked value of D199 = 4.61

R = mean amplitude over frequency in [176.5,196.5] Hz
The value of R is 6.45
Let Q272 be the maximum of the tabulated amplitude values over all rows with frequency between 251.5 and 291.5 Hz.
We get 7.39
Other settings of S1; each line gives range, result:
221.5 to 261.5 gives 7.18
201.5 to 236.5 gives 4.18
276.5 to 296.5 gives 4.31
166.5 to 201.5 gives 3.86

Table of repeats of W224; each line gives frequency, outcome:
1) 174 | 8.78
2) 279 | 4.31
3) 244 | 7.86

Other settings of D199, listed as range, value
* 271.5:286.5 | 4.81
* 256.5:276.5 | 6.21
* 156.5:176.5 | 9.58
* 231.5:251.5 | 7.62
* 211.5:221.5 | 7.97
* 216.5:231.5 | 7.98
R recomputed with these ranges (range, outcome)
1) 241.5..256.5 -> 7.61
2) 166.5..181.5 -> 9.13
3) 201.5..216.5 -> 5.56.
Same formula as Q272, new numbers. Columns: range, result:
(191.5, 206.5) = 5.48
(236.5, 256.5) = 7.86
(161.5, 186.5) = 9.94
